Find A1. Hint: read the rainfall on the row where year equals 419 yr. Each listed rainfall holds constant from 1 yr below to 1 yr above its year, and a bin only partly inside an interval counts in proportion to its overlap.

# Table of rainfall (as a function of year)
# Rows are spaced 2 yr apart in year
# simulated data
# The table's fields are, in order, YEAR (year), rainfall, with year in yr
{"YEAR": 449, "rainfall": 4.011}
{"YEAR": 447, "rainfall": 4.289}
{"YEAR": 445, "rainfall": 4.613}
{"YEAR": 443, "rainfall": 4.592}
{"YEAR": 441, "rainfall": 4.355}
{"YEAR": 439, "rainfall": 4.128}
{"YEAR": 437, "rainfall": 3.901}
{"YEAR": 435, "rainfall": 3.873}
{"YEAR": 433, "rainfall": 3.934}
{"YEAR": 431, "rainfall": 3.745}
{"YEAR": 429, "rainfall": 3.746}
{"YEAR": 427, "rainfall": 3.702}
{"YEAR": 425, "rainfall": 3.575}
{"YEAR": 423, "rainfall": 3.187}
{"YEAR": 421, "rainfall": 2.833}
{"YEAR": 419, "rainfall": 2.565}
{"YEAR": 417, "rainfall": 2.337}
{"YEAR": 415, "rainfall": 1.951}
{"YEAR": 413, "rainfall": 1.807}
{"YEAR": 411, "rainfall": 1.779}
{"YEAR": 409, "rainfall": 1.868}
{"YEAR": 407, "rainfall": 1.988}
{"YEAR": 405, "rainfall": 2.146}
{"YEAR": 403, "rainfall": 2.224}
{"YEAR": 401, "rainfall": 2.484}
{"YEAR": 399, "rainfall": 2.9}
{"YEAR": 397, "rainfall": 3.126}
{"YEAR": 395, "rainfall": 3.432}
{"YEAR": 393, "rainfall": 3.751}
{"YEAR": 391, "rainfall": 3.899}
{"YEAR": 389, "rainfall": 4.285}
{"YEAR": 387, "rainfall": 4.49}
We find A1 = 2.565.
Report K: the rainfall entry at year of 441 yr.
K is 4.355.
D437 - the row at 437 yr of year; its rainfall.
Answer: 3.901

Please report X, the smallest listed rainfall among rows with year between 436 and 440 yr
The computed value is 3.901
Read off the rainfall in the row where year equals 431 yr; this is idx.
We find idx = 3.745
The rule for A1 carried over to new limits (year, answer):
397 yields 3.126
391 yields 3.899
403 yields 2.224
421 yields 2.833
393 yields 3.751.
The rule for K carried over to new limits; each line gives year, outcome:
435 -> 3.873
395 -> 3.432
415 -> 1.951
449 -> 4.011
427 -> 3.702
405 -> 2.146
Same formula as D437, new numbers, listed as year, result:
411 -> 1.779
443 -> 4.592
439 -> 4.128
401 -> 2.484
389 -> 4.285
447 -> 4.289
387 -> 4.49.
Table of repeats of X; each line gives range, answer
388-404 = 2.224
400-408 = 1.988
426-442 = 3.702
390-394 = 3.751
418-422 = 2.565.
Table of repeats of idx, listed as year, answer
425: 3.575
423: 3.187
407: 1.988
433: 3.934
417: 2.337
